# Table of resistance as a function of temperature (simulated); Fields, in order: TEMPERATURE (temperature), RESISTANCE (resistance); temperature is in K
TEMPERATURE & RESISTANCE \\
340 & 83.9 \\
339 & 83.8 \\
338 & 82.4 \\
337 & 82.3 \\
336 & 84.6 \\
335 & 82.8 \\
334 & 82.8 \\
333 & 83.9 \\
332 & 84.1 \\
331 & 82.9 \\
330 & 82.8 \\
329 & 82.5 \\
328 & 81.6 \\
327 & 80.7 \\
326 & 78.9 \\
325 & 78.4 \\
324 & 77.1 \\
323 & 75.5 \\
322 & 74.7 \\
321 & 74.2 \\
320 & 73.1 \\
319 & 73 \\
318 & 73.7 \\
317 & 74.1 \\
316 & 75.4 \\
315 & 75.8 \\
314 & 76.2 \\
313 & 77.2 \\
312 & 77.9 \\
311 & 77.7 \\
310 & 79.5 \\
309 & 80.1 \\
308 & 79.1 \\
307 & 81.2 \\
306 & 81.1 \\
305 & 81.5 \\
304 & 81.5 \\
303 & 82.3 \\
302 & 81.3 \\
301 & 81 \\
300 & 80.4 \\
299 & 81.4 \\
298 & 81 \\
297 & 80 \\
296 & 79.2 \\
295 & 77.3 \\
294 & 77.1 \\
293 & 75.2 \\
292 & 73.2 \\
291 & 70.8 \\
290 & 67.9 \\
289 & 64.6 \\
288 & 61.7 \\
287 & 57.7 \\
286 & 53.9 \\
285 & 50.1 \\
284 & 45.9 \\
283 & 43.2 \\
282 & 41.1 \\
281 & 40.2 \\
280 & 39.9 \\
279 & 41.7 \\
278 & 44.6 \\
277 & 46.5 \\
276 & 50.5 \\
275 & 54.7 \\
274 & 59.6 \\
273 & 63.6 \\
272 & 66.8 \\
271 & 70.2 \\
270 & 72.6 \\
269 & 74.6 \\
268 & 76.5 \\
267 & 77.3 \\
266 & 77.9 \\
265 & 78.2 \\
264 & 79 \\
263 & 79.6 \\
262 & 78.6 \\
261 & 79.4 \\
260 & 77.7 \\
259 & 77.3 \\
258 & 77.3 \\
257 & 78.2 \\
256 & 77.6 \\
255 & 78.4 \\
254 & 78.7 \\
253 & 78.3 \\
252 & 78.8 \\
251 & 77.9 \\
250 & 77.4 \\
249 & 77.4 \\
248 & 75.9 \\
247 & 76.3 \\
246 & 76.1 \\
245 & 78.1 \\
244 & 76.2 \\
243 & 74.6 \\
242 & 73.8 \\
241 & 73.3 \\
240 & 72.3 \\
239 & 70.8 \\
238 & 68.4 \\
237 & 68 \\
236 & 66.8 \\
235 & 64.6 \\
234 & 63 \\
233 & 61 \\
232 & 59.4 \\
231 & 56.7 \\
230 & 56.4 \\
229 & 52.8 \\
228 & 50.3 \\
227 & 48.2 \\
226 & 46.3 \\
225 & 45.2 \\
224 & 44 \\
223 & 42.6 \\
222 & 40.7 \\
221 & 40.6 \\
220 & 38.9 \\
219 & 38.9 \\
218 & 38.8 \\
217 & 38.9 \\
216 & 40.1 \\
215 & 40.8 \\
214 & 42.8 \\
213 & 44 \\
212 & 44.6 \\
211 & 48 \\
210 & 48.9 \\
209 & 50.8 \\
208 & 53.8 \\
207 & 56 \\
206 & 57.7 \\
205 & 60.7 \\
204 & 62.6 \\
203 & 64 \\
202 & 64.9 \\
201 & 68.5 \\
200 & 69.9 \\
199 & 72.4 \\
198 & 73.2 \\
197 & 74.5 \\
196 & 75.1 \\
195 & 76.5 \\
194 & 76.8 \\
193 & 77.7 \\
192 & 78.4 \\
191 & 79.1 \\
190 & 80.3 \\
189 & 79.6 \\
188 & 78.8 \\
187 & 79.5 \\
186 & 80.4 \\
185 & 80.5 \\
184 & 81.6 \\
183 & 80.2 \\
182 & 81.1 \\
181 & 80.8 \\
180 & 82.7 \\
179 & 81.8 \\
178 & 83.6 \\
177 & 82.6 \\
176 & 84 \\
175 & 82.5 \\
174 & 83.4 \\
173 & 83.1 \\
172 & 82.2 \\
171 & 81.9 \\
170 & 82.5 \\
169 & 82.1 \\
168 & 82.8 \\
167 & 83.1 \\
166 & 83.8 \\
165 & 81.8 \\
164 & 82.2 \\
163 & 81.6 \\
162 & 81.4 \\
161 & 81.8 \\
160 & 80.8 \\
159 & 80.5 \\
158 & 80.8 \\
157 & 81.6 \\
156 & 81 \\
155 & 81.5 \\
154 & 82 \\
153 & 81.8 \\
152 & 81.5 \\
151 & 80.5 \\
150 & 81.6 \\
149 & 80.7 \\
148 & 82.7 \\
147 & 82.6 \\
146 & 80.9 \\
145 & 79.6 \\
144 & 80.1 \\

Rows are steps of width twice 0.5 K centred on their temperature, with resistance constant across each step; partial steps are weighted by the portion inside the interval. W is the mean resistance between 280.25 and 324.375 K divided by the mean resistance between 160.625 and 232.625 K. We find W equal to 1.1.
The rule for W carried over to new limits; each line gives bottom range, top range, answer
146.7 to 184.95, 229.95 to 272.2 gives 0.90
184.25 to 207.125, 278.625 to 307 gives 0.92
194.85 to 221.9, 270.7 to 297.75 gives 1.09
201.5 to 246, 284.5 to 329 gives 1.36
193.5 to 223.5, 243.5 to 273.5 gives 1.39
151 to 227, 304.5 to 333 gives 1.13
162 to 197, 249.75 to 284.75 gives 0.82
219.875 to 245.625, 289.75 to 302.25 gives 1.31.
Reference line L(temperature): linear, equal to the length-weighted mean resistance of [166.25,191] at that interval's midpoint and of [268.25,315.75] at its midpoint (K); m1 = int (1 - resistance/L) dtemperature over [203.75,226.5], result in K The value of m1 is 9.16 K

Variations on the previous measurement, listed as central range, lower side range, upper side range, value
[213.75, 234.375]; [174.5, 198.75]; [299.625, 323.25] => 8.4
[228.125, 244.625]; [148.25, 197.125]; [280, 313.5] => 2.1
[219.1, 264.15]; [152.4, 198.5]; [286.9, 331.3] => 7.0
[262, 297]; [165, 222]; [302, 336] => 5.8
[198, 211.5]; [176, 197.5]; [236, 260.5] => 3.1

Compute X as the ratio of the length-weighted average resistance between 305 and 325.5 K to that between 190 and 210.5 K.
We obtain 1.1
